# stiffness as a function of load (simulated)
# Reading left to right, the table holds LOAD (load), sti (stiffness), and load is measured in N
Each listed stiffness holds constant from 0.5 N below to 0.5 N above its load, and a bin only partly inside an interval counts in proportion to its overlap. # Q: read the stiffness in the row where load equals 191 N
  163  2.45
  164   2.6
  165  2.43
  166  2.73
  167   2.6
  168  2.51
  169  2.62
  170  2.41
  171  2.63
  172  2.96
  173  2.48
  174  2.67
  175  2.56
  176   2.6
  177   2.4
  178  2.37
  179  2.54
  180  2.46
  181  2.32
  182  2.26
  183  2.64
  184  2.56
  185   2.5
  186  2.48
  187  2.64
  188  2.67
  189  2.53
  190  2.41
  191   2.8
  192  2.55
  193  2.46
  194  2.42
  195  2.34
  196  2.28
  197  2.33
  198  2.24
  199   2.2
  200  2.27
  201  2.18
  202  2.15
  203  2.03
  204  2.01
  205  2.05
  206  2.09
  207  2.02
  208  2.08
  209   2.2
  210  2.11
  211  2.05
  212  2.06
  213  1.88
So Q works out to 2.8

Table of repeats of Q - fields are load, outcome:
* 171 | 2.63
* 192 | 2.55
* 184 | 2.56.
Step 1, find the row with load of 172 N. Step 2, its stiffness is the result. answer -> 2.96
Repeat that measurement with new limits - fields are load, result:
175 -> 2.56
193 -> 2.46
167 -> 2.6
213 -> 1.88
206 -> 2.09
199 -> 2.2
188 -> 2.67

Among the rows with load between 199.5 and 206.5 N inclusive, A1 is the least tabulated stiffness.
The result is 2.01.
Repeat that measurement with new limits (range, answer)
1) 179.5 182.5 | 2.26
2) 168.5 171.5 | 2.41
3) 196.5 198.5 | 2.24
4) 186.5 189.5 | 2.53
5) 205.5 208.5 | 2.02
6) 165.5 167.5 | 2.6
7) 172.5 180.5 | 2.37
